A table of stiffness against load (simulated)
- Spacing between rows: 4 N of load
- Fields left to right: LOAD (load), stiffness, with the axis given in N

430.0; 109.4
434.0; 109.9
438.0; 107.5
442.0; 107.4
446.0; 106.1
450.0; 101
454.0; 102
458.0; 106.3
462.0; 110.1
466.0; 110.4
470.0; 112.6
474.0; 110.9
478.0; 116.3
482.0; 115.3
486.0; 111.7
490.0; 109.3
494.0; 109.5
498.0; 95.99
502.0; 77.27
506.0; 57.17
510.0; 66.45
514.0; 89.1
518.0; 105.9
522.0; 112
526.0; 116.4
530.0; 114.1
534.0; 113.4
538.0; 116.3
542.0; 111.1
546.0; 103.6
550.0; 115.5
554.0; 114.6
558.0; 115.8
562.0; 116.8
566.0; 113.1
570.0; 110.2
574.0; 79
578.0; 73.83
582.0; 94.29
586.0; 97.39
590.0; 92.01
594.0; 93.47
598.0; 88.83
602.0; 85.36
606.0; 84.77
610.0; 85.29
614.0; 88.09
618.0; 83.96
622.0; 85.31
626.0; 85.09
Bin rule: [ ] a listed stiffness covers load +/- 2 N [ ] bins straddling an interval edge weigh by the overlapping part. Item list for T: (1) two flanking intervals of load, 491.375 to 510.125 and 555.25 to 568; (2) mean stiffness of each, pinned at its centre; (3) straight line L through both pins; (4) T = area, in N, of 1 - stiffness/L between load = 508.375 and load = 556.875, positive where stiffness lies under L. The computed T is -3.3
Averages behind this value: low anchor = 83.7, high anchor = 115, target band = 107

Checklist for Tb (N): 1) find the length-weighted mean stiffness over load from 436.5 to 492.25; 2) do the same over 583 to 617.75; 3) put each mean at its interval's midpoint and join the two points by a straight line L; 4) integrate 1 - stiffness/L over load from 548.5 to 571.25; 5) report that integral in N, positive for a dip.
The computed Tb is -4.6 N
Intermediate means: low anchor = 109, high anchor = 89.3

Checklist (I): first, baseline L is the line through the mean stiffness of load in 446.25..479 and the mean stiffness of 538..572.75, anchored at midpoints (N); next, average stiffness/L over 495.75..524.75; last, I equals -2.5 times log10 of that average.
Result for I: 0.25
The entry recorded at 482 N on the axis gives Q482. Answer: 115.3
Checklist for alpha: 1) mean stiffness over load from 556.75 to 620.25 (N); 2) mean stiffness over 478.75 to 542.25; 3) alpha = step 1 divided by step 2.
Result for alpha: 0.92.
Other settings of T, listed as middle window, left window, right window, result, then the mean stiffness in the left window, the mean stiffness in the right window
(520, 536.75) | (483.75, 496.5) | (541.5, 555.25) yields -0.53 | 110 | 111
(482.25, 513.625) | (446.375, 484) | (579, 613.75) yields 4.08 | 109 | 89.6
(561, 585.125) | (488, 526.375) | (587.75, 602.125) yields -1.54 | 93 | 90.6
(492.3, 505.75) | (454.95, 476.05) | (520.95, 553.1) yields 2.67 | 110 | 113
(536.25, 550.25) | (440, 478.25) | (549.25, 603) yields -1.30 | 108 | 99.2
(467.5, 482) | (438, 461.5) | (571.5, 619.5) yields -1.61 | 105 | 87.5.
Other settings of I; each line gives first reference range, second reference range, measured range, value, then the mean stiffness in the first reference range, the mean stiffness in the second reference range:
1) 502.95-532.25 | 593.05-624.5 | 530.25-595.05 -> -0.15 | 94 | 86.6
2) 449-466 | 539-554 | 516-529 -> -0.02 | 106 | 111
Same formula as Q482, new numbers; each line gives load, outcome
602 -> 85.36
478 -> 116.3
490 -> 109.3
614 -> 88.09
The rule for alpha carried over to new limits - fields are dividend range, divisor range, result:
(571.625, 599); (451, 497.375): 0.81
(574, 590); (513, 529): 0.82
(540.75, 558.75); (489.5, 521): 1.26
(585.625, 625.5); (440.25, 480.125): 0.81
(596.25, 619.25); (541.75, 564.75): 0.76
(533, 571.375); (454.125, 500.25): 1.03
